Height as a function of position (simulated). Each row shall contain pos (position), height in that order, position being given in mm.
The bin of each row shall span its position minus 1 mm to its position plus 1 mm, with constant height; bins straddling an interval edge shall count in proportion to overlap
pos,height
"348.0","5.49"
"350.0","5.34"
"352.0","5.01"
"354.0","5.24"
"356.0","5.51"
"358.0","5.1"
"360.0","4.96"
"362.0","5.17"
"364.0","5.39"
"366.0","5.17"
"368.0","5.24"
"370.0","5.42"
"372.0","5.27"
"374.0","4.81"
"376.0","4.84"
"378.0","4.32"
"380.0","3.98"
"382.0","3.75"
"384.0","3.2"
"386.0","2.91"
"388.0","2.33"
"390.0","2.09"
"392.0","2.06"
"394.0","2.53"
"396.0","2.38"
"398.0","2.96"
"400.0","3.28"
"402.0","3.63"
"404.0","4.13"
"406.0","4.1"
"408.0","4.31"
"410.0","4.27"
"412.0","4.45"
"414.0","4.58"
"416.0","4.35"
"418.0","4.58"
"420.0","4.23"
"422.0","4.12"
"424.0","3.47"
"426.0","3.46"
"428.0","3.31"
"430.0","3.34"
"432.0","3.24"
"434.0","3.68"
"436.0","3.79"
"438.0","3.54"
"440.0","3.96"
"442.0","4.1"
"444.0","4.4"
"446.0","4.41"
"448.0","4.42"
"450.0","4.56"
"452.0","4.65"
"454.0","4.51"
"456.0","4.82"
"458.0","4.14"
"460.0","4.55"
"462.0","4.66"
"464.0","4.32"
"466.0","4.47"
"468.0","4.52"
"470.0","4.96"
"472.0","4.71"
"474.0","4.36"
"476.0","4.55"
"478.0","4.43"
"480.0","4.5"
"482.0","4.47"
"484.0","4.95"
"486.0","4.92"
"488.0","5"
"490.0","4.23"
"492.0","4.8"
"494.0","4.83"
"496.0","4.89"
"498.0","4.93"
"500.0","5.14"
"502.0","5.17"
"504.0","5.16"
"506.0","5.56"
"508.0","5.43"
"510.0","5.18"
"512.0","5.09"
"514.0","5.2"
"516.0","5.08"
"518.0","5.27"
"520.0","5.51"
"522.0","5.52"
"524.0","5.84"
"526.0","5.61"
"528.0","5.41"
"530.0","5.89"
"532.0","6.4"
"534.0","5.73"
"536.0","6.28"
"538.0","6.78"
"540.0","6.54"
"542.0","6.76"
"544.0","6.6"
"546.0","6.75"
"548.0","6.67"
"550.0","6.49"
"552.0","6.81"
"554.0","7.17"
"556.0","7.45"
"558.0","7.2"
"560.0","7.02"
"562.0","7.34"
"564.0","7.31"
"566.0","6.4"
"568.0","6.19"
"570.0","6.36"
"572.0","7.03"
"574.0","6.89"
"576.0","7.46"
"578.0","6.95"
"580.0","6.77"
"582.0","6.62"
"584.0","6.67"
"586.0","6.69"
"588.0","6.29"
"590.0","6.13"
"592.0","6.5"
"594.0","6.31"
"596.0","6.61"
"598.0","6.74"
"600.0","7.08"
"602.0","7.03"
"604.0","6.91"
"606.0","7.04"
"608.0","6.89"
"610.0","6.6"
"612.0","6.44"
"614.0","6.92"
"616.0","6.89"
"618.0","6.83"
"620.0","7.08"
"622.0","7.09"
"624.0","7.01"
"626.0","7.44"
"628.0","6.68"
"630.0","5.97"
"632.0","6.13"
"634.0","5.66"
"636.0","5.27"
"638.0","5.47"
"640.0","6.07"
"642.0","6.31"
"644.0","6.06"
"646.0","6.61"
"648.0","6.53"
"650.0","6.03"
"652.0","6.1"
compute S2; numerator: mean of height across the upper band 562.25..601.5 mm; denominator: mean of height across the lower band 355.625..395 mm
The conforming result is 1.6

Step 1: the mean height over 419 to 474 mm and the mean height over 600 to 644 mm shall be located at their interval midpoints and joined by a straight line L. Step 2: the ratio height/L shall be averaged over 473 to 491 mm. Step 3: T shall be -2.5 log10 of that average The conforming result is 0.01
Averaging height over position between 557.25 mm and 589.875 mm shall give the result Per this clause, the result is 6.8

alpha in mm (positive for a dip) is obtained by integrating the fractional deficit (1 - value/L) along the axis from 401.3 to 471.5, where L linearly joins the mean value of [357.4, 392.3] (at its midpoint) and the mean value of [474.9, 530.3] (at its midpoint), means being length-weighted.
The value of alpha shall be 7.19 mm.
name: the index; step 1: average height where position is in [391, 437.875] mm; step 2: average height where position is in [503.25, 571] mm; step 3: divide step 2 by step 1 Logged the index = 1.69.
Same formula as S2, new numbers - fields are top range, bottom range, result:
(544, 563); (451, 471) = 1.53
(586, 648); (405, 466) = 1.58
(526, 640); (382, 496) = 1.64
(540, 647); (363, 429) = 1.71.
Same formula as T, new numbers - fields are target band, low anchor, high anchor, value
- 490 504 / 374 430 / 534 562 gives 0.16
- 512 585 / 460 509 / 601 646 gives -0.15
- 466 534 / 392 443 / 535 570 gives 0.11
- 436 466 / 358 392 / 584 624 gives 0.17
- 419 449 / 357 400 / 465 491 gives 0.13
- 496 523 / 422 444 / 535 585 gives 0.06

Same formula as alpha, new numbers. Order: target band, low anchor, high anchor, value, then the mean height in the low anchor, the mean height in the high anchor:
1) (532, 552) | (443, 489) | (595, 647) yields -3.47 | 4.58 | 6.57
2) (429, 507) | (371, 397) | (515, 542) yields 5.57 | 3.42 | 5.87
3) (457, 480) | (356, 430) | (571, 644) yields 1.94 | 4.02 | 6.62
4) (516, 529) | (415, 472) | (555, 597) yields 0.52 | 4.17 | 6.77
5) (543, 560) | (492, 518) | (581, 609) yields -2.77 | 5.13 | 6.68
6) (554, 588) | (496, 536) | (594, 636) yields -4.17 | 5.44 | 6.71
